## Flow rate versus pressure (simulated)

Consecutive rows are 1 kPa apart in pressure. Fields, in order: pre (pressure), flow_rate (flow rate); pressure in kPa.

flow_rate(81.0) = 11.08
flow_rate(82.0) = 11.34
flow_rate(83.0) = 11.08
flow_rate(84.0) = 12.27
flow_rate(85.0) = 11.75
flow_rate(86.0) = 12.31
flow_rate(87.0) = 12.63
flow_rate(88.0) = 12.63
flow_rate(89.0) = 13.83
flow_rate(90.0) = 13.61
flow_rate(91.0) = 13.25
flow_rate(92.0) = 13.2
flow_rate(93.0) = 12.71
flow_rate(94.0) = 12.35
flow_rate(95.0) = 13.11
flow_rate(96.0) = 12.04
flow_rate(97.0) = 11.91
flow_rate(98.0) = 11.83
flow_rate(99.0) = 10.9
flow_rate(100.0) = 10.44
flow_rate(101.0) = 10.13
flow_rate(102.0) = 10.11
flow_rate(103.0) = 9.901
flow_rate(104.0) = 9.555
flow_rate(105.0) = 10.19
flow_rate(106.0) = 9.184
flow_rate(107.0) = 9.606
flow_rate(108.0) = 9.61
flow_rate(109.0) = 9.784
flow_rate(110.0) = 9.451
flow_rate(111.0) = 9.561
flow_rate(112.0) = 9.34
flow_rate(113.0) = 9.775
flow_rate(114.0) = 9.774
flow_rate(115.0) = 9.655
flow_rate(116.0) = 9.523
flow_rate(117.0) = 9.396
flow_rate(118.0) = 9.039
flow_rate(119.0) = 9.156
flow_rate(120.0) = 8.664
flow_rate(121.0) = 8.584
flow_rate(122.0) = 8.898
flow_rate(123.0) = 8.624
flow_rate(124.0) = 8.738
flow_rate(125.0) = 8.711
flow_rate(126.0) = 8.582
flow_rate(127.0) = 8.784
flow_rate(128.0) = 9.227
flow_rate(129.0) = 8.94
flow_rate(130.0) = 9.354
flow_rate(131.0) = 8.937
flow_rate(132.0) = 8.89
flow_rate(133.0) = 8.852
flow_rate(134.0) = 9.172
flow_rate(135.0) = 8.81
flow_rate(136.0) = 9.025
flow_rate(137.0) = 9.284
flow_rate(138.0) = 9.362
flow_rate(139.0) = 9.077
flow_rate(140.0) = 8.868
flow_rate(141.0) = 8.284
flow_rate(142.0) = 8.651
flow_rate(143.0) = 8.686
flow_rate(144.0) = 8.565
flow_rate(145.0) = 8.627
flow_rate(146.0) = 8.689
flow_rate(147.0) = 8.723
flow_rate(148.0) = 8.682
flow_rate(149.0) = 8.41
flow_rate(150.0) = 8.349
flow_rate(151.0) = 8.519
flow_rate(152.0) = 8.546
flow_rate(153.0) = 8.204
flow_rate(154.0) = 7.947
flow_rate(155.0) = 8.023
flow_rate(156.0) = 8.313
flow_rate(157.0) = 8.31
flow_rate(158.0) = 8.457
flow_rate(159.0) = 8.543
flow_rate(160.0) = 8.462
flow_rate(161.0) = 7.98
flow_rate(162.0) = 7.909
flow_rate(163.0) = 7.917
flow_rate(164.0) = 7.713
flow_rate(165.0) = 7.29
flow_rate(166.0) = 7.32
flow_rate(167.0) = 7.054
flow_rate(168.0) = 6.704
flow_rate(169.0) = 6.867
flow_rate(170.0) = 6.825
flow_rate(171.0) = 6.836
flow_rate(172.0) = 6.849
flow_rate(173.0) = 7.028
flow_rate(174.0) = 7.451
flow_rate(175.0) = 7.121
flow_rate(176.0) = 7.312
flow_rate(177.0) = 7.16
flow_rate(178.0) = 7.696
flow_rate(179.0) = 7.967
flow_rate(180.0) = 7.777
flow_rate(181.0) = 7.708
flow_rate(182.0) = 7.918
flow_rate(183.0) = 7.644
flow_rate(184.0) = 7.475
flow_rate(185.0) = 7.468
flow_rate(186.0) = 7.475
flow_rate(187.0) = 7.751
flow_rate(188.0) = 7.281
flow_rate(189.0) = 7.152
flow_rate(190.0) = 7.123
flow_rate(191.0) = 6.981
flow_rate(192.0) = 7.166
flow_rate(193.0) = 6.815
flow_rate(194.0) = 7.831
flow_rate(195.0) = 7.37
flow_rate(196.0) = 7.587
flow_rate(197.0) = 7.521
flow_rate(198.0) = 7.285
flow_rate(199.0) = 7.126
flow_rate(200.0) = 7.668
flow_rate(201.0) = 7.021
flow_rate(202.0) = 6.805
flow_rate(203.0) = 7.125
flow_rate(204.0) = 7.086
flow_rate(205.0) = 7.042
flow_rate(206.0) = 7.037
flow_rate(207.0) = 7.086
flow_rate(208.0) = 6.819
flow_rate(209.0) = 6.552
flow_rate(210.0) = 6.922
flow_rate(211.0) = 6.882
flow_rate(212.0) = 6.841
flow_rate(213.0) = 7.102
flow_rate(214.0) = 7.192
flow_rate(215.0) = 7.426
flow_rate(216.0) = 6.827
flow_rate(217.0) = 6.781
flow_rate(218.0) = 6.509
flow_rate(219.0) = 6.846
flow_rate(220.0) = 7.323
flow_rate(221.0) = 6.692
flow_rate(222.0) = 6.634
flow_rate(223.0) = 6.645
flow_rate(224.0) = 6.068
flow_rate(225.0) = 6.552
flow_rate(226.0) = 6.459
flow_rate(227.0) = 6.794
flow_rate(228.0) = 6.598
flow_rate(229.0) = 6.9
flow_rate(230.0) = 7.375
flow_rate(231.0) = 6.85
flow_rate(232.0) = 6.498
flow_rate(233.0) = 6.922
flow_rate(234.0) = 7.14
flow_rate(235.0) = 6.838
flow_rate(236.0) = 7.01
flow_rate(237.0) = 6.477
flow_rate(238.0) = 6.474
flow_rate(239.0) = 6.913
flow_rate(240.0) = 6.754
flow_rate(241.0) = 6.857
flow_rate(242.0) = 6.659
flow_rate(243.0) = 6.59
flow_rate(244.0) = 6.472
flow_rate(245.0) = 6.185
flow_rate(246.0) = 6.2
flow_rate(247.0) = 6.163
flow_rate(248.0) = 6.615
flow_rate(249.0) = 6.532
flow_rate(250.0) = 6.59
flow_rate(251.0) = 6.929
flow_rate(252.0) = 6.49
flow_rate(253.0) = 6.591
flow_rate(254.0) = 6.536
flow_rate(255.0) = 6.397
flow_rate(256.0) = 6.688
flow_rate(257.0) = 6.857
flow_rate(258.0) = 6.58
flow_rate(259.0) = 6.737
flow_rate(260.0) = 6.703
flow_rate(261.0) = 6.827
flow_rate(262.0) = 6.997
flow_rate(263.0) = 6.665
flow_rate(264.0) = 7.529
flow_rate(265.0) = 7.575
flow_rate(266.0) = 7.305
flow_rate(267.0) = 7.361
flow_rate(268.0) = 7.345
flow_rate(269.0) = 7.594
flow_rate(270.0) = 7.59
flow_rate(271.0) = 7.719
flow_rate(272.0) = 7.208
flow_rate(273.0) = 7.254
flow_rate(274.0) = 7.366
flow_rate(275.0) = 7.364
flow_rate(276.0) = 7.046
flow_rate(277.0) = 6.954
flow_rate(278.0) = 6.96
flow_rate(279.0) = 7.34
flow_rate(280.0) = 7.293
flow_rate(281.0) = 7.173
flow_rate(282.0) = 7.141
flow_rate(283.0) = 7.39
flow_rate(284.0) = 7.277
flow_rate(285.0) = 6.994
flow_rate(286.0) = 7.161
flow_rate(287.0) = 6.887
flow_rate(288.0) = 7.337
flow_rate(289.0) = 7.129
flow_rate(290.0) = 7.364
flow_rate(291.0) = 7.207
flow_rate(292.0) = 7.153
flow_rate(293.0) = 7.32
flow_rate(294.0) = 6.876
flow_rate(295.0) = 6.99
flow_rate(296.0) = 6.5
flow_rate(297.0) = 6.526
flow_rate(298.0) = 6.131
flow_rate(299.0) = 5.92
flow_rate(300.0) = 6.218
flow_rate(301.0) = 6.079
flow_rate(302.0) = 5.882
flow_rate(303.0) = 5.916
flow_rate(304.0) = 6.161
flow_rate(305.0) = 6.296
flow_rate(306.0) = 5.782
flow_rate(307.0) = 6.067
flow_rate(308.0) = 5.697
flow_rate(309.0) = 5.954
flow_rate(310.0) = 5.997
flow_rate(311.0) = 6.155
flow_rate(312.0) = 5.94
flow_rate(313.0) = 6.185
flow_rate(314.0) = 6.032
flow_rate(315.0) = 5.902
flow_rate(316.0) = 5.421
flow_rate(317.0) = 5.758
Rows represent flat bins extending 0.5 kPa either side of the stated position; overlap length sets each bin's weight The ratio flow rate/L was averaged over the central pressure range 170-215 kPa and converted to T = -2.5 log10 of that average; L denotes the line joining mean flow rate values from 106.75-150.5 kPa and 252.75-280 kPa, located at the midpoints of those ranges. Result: 0.12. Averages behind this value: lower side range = 9.01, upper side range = 7.09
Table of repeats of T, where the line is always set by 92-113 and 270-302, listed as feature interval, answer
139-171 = 0.184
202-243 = 0.205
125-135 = 0.130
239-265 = 0.151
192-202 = 0.195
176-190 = 0.195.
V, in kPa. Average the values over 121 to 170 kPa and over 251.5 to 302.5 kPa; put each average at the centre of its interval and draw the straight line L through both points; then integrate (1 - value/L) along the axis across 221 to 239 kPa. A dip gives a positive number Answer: 1.85 kPa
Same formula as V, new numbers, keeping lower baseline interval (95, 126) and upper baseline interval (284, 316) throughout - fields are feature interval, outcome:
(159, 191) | 4.4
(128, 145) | 0.7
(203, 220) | 2.2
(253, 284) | -0.6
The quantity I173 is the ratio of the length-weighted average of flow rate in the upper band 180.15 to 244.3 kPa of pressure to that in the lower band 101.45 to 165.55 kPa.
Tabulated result 0.79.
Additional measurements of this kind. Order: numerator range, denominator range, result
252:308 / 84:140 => 0.68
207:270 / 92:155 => 0.72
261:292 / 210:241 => 1.06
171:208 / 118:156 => 0.84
